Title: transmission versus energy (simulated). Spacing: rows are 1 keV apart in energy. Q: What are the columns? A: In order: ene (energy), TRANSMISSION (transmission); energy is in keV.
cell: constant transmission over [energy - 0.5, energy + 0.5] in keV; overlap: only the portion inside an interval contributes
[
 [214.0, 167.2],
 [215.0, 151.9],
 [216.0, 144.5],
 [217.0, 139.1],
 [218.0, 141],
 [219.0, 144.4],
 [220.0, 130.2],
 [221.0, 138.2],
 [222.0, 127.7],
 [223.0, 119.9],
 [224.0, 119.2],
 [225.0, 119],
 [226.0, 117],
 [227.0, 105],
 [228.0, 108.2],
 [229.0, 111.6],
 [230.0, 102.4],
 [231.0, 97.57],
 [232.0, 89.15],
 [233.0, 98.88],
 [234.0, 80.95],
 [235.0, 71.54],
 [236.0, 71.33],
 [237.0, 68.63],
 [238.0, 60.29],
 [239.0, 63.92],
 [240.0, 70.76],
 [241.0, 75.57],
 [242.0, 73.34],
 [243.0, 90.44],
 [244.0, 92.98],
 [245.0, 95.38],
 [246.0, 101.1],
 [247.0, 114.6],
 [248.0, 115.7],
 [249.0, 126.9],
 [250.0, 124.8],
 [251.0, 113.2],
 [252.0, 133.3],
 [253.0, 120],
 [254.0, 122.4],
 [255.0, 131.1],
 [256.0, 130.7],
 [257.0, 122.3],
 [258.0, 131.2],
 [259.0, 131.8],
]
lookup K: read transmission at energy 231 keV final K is 97.57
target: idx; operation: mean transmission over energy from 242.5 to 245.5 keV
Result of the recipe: 92.9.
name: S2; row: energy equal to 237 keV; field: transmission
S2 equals 68.63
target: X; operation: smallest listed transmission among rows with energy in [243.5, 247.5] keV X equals 92.98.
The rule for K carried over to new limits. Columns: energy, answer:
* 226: 117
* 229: 111.6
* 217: 139.1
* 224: 119.2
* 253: 120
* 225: 119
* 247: 114.6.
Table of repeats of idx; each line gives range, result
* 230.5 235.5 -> 87.6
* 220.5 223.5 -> 129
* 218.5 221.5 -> 138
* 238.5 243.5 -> 74.8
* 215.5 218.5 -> 142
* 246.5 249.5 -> 119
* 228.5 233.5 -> 99.9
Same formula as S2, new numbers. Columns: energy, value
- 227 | 105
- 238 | 60.29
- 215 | 151.9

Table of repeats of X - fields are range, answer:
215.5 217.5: 139.1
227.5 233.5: 89.15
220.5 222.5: 127.7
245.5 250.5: 101.1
